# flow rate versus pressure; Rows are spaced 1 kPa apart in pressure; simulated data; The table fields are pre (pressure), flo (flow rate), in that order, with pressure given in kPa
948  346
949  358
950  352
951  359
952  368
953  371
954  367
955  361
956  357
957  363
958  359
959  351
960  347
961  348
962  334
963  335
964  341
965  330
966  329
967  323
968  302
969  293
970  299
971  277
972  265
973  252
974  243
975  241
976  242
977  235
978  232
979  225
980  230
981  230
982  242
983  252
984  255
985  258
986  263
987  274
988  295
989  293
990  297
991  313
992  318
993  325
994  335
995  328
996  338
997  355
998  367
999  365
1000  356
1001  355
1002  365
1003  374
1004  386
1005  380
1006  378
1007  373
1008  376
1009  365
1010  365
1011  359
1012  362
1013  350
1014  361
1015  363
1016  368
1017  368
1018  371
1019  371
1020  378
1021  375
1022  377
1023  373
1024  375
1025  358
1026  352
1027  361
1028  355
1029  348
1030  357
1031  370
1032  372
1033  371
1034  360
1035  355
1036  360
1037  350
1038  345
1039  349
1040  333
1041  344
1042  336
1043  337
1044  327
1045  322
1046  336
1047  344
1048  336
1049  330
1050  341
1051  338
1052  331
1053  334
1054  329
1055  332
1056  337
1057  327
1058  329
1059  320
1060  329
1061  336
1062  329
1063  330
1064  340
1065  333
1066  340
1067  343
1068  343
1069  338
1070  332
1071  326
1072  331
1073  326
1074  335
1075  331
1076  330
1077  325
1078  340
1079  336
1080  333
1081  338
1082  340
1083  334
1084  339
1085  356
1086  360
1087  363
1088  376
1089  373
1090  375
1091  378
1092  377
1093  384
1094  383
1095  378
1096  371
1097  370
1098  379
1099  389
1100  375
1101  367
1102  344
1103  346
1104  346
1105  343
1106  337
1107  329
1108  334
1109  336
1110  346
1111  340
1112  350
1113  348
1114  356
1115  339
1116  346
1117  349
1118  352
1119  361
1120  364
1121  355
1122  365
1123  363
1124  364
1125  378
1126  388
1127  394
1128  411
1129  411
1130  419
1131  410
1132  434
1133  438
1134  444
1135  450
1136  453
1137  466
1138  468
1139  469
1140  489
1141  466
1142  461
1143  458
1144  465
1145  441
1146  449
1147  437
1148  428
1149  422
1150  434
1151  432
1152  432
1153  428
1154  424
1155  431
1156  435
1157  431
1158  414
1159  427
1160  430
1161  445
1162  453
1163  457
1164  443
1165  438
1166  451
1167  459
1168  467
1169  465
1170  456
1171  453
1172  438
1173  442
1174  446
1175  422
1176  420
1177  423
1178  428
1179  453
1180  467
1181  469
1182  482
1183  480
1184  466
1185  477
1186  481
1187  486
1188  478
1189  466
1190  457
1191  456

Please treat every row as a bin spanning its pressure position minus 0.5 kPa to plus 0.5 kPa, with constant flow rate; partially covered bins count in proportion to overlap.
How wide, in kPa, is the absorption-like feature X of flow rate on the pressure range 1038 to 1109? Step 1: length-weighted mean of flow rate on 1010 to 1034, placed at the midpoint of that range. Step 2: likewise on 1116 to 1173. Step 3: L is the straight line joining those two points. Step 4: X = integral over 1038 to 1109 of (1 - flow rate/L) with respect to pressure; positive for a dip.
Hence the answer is 8.5 kPa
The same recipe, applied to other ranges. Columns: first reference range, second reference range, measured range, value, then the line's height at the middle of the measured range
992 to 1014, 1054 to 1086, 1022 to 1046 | -0.35 kPa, 348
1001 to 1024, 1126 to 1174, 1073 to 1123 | 7.35 kPa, 414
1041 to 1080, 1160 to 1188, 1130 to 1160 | -1.35 kPa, 423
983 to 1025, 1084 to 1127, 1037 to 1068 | 1.55 kPa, 353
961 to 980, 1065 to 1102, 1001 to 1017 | -3.17 kPa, 307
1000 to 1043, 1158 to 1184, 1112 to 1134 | 2.18 kPa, 421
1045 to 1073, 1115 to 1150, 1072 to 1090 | 0.73 kPa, 358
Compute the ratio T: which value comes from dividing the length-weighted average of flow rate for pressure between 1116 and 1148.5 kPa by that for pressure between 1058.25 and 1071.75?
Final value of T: 1.25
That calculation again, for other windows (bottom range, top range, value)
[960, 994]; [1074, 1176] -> 1.40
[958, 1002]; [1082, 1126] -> 1.20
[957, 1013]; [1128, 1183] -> 1.41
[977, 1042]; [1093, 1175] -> 1.21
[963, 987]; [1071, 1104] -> 1.32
